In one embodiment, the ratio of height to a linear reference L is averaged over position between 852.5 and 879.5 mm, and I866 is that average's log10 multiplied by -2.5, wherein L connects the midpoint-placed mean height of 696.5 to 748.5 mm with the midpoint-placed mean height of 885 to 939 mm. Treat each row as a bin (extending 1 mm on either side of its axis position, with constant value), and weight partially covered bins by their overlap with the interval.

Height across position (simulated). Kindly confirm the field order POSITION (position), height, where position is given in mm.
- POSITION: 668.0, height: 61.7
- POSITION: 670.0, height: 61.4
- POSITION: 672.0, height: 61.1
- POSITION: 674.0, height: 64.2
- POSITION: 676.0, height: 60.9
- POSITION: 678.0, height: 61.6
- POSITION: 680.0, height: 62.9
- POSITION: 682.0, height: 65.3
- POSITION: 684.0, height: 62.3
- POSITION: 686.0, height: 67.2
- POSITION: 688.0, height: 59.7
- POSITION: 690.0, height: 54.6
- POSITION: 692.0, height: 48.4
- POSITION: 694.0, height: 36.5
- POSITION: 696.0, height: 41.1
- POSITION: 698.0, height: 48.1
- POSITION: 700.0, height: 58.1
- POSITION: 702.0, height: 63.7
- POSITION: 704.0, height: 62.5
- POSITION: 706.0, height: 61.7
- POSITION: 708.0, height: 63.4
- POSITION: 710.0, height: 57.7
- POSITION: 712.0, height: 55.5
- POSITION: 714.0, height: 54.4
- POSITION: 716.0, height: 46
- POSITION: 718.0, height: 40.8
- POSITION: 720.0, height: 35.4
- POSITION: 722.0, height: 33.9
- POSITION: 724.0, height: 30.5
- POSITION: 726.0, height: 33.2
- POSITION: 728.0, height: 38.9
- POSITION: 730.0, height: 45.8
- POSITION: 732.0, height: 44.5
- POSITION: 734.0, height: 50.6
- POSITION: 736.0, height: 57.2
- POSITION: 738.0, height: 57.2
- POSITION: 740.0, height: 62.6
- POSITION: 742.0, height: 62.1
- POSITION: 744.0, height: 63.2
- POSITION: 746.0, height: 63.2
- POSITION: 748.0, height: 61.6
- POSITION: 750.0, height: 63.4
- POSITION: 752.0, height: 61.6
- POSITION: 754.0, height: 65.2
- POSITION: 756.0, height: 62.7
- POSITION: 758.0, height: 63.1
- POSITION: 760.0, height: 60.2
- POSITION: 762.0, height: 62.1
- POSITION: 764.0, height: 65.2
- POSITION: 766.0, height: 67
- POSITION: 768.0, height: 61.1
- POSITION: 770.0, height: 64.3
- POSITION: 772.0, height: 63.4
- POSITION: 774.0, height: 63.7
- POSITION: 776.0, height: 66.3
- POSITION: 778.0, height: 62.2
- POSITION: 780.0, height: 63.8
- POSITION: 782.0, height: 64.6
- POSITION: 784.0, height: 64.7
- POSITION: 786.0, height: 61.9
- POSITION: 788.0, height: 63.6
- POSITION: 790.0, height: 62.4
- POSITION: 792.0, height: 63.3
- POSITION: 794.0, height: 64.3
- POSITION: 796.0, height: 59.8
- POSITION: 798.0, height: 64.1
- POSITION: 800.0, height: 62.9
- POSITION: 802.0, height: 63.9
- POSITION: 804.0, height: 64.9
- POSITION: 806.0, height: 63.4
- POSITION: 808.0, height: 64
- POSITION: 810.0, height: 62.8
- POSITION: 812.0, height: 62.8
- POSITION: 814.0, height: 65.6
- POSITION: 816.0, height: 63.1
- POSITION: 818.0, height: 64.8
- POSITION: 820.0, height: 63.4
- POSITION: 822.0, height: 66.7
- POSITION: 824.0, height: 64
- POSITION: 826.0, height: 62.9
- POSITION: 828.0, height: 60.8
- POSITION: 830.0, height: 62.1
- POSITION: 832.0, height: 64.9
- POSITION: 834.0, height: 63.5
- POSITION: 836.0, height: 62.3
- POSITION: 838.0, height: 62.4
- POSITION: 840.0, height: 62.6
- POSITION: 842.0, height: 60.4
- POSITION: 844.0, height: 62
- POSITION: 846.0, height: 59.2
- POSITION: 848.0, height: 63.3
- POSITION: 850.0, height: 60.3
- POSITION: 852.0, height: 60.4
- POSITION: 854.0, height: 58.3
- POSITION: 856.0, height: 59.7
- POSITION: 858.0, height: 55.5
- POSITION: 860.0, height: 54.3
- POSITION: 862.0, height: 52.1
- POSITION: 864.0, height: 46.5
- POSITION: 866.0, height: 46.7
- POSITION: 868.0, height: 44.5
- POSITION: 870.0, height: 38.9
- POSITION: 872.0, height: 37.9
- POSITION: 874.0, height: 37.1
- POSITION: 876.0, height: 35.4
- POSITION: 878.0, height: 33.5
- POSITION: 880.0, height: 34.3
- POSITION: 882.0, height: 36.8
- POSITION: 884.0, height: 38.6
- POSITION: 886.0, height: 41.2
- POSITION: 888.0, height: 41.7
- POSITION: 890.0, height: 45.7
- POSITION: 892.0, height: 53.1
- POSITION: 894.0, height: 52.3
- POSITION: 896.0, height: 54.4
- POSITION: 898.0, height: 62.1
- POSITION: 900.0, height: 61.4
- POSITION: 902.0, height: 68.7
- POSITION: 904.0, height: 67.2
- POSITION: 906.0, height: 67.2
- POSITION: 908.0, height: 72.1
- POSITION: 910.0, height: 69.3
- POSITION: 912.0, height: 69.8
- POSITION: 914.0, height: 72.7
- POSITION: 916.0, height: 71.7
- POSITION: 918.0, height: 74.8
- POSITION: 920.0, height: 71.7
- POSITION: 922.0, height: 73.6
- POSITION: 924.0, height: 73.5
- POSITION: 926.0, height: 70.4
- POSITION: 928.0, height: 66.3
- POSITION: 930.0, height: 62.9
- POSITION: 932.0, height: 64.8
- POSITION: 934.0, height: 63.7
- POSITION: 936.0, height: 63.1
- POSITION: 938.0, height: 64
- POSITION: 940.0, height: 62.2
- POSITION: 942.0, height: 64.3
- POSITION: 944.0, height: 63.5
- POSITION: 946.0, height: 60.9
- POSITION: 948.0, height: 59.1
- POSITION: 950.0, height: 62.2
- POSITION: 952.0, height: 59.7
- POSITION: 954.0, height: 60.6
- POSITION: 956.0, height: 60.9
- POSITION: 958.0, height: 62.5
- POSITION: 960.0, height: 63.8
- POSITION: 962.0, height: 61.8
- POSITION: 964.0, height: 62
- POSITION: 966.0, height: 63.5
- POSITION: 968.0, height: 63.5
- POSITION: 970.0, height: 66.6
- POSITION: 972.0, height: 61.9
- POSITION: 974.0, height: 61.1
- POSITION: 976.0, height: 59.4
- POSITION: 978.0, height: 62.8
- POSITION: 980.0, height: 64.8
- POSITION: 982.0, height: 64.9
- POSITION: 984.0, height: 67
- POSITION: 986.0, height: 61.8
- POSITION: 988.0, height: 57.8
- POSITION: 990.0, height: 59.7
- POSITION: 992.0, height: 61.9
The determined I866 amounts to 0.30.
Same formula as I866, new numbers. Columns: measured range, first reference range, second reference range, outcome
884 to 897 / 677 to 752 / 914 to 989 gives 0.29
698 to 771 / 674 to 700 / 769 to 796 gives 0.08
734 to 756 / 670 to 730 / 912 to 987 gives -0.12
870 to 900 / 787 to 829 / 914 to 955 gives 0.43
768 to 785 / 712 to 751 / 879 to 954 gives -0.21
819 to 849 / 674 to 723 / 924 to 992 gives -0.07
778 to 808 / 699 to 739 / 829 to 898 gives -0.25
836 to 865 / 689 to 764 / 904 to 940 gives 0.08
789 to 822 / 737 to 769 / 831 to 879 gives -0.10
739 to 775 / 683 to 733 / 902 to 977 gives -0.19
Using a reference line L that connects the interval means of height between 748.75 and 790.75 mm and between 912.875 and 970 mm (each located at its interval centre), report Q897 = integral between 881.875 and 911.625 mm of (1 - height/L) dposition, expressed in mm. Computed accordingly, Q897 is 3.9 mm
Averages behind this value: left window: 63.4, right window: 65.2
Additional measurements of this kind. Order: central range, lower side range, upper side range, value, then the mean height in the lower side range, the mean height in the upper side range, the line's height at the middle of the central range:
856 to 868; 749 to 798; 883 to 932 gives 2.2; 63.3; 62.6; 62.9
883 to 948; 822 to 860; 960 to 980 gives -0.6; 61.3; 62.7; 62.1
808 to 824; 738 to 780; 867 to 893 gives -3.7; 63.1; 39.9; 52.2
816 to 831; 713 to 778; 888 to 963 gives -1.1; 55.4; 64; 59.1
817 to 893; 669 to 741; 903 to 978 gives 9.4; 53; 65.3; 60.9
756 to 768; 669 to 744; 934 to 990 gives -1.7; 53.4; 62.4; 55.4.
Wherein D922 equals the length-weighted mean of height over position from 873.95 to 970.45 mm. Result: 60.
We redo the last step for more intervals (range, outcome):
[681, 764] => 54.4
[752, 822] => 63.6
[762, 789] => 63.9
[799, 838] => 63.6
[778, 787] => 63.6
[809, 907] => 55.2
